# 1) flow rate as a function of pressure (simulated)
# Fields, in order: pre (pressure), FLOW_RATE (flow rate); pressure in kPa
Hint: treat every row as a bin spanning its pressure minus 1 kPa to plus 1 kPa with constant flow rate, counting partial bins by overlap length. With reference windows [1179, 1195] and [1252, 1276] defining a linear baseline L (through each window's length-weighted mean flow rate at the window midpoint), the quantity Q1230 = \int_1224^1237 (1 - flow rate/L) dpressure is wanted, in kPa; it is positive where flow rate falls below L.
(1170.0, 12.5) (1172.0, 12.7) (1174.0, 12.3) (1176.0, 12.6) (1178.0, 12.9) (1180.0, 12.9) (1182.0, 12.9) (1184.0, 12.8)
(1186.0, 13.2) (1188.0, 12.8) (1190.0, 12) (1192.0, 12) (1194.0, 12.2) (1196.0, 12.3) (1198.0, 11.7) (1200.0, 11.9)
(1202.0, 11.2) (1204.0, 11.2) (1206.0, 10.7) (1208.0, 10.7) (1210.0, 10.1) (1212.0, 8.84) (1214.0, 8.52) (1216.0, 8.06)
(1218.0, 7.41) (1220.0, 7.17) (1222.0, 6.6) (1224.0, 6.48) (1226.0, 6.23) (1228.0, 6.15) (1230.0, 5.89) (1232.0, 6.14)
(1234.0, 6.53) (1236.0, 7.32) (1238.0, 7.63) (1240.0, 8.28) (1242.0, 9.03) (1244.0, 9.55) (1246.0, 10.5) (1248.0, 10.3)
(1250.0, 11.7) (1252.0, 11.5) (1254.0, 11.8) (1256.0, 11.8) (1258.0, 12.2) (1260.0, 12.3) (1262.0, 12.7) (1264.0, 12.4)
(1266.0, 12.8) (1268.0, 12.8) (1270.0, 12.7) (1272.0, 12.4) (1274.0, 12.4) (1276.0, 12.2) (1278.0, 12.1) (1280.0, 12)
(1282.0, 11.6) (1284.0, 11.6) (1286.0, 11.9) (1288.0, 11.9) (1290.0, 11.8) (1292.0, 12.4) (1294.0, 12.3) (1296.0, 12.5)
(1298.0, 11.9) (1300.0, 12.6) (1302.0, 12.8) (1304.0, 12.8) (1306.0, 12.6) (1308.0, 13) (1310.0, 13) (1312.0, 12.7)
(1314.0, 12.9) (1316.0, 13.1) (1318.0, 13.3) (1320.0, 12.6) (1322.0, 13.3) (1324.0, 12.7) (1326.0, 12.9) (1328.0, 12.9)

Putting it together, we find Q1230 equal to 6.3 kPa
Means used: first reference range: 12.6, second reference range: 12.3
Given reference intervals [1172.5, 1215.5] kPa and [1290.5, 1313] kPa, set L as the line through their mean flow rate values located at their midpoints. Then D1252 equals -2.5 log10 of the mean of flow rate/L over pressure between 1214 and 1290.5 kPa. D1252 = 0.21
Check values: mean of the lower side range 11.7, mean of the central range 10.1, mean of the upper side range 12.6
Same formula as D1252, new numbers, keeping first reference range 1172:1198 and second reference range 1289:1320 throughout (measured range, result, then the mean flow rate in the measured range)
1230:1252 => 0.40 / 8.7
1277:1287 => 0.07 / 11.8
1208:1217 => 0.35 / 9.08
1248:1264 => 0.06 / 11.9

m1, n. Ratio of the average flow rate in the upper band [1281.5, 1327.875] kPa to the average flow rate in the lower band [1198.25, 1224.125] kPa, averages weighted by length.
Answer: 1.35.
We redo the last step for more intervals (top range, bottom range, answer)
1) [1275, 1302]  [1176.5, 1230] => 1.18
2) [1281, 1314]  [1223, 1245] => 1.72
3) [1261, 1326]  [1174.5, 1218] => 1.09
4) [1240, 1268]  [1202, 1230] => 1.36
